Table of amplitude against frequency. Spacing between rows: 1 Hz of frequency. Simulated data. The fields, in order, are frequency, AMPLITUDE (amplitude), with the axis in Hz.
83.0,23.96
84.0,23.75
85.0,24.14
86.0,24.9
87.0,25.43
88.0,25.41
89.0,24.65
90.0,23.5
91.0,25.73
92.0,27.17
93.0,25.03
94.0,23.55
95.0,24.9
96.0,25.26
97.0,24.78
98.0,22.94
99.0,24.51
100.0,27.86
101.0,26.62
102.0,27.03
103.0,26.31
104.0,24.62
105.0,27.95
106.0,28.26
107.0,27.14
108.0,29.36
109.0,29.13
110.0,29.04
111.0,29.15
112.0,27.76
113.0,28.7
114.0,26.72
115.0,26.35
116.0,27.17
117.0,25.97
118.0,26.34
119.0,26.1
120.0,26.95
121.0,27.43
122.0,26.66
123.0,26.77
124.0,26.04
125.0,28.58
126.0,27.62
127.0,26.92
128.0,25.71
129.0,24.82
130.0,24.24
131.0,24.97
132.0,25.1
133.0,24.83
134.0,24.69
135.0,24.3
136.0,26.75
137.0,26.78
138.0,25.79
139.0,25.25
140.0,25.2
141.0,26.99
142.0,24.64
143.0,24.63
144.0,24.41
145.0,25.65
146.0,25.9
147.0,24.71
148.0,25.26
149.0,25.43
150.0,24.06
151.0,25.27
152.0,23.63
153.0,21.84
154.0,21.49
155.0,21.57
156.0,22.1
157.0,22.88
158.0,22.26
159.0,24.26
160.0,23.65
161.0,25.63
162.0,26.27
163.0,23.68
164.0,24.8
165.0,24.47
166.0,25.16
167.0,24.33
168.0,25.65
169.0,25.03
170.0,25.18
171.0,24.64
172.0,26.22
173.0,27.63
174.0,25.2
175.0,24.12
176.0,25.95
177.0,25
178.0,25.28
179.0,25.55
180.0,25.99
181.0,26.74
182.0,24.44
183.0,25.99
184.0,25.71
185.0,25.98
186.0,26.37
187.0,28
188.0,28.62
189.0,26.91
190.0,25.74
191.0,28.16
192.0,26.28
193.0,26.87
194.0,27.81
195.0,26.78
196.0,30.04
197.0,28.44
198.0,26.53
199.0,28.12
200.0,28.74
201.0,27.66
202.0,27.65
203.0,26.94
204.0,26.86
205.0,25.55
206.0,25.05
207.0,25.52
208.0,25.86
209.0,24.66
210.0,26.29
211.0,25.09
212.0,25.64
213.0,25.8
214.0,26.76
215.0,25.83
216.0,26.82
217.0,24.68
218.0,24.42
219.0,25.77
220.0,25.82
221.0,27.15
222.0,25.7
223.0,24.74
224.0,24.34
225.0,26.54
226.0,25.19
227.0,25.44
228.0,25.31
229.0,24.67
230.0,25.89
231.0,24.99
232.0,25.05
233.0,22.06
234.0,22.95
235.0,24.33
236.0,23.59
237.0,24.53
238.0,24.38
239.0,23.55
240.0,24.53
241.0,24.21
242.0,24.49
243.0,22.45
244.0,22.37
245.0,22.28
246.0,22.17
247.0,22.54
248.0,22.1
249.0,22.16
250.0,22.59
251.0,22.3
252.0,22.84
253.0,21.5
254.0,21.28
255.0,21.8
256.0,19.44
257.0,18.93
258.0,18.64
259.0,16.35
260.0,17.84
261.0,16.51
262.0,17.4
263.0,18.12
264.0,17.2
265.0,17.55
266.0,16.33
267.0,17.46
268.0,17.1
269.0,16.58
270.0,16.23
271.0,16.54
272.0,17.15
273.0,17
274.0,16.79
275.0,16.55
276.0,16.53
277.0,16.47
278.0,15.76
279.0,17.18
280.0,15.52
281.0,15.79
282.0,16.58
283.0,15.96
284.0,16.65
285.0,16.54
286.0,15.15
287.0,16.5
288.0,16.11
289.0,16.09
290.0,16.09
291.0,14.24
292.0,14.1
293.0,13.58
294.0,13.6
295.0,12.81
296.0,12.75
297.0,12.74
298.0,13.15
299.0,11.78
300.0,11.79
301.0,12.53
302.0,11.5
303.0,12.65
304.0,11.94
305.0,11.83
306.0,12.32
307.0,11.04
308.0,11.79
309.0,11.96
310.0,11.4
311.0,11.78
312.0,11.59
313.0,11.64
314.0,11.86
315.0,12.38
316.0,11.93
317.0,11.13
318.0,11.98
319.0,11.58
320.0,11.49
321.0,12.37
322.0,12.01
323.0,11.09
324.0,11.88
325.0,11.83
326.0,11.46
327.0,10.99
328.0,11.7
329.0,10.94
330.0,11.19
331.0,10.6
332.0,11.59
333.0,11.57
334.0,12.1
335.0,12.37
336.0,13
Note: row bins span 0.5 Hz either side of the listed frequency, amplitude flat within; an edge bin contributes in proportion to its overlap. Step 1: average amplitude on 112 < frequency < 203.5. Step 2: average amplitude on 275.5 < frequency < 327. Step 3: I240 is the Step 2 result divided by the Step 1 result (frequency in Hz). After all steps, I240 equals 0.52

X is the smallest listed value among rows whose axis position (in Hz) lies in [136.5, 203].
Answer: 21.49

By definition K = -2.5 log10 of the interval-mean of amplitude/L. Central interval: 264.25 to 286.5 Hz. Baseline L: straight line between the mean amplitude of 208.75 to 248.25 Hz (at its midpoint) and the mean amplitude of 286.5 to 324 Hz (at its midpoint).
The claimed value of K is 0.05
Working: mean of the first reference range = 24.6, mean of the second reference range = 12.6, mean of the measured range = 16.5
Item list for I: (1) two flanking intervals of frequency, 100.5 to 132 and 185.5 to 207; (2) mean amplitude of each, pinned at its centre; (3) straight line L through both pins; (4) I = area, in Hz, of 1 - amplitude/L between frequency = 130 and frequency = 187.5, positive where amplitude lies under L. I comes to 4.6 Hz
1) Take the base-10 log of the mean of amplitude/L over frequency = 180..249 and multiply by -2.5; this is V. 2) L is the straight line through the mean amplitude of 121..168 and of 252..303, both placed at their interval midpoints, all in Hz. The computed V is -0.25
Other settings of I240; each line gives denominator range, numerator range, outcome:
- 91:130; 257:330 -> 0.53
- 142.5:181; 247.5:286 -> 0.73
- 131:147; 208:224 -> 1.01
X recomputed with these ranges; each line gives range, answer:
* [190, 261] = 16.35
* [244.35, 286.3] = 15.15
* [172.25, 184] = 24.12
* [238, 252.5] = 22.1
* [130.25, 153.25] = 21.84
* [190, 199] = 25.74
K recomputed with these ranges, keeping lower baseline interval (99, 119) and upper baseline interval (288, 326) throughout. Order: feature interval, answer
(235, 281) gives -0.21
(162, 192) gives -0.16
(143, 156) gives 0.01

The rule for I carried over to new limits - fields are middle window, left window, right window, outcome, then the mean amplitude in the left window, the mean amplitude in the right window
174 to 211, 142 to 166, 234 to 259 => -5.0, 24.1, 22.3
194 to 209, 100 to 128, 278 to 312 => -4.6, 27.3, 13.8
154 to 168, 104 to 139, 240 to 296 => 0.3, 26.7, 18.1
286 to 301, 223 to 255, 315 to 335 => 2.0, 23.6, 11.6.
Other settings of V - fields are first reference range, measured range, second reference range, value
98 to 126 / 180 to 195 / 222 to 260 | -0.08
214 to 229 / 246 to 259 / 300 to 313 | -0.03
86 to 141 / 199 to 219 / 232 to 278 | -0.18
